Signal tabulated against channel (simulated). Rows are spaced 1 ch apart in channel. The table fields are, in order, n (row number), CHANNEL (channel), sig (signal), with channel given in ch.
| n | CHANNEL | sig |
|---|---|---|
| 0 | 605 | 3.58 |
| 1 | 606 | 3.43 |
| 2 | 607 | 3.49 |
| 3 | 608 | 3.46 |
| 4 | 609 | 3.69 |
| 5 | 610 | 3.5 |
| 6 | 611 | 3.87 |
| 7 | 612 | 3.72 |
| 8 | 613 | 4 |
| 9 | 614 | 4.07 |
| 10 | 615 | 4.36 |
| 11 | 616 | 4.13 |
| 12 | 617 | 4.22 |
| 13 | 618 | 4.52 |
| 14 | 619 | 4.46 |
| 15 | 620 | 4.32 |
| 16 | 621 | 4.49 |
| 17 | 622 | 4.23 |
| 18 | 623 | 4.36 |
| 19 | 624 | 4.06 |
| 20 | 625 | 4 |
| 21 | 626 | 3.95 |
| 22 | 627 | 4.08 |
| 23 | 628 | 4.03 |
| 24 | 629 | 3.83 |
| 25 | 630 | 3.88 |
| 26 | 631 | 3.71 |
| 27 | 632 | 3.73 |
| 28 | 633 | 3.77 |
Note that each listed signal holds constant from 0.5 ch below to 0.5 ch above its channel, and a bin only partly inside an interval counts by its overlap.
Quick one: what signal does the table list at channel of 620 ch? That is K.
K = 4.32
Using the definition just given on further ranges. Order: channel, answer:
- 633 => 3.77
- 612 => 3.72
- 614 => 4.07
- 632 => 3.73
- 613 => 4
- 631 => 3.71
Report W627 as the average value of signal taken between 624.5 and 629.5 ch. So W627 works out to 3.98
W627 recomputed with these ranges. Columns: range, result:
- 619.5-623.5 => 4.35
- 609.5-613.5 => 3.77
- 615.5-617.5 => 4.17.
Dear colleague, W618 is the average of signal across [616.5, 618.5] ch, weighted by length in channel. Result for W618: 4.37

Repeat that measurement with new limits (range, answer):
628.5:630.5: 3.85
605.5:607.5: 3.46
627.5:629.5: 3.93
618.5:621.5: 4.42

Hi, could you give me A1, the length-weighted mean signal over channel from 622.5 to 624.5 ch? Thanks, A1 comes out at 4.21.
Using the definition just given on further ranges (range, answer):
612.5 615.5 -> 4.14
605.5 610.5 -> 3.51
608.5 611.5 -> 3.69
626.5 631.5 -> 3.91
